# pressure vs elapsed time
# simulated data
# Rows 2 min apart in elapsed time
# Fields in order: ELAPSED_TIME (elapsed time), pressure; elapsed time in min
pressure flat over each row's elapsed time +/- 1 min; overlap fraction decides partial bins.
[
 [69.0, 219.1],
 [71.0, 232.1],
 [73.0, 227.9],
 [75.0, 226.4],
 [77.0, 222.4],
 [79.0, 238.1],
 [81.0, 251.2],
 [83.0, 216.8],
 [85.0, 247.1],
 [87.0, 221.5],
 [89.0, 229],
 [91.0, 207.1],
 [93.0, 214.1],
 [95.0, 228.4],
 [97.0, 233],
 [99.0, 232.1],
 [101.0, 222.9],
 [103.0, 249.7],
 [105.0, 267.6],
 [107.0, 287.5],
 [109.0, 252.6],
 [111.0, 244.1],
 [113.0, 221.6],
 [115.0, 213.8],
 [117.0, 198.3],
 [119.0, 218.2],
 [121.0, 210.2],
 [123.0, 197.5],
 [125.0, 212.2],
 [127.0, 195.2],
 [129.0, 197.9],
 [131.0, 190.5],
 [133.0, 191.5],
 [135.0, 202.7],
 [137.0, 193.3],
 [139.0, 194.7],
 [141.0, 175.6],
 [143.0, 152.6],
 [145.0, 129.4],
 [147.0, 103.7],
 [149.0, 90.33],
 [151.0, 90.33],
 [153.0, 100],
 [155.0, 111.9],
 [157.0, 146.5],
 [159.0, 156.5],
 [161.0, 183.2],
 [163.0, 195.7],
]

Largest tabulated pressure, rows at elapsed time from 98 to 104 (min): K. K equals 249.7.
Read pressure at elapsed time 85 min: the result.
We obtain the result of 247.1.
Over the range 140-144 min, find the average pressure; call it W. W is 164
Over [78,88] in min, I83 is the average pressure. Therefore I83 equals 235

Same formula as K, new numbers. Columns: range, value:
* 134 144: 202.7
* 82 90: 247.1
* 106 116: 287.5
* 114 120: 218.2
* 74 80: 238.1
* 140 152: 175.6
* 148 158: 146.5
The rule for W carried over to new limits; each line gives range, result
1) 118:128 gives 207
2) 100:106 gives 247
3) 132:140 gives 196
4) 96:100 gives 233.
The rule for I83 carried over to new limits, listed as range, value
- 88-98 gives 222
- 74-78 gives 224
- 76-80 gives 230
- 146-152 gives 94.8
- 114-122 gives 210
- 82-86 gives 232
